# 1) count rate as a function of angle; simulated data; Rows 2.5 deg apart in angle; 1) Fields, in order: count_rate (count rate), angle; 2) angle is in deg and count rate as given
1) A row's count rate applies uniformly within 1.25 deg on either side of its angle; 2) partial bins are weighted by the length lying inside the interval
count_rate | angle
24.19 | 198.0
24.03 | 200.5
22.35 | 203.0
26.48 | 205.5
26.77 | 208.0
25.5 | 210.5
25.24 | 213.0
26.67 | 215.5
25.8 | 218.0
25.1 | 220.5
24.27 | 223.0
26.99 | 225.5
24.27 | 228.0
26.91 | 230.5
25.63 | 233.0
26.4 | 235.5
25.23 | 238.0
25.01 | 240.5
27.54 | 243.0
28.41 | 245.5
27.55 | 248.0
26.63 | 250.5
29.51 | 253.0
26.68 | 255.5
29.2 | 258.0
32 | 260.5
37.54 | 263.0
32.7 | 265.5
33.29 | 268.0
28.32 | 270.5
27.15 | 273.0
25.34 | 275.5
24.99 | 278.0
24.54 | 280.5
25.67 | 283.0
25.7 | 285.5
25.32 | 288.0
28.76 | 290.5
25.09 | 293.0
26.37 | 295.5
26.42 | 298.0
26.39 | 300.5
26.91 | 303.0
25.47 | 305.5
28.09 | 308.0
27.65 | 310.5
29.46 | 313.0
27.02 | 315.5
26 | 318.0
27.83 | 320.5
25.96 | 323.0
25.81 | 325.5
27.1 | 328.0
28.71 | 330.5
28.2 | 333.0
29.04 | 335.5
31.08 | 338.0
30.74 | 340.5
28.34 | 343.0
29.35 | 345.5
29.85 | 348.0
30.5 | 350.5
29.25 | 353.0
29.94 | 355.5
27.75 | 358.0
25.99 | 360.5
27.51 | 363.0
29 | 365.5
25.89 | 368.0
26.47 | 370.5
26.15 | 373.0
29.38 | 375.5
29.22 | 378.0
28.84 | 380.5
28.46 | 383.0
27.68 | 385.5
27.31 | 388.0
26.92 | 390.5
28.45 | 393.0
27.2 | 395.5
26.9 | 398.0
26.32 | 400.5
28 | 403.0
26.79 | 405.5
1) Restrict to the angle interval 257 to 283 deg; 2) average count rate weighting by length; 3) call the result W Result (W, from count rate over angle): 29.3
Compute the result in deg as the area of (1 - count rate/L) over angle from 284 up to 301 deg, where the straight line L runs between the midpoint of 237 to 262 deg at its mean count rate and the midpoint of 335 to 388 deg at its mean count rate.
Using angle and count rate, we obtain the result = 1.13 deg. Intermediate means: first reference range 27.9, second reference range 28.6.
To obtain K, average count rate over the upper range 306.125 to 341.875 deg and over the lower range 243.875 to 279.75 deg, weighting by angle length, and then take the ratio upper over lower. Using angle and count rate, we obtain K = 0.96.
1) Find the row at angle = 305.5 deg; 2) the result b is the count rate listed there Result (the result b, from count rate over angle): 25.47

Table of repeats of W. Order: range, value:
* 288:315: 27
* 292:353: 27.8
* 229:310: 27.5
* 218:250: 26.1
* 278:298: 25.9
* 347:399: 28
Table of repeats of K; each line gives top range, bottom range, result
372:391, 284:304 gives 1.06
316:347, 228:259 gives 1.05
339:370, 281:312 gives 1.08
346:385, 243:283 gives 0.98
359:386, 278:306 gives 1.06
